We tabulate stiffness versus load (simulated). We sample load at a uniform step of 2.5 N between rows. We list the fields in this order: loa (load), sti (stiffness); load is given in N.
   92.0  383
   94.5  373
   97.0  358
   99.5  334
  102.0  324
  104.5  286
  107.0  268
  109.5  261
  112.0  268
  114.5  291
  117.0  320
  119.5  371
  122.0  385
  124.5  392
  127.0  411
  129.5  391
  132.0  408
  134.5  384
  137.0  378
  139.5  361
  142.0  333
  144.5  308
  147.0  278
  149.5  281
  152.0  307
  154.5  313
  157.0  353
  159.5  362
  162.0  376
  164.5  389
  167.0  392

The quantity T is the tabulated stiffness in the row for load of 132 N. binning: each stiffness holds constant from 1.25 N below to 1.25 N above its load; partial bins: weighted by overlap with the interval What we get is 408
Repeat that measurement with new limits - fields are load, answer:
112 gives 268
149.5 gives 281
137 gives 378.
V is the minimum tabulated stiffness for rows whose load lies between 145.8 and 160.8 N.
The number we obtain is 278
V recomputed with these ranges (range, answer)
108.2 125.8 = 261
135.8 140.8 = 361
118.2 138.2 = 371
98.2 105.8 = 286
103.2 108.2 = 268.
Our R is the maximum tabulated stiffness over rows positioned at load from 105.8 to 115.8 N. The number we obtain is 291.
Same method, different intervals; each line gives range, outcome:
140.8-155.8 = 333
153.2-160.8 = 362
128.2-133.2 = 408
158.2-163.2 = 376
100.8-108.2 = 324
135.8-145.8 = 378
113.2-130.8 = 411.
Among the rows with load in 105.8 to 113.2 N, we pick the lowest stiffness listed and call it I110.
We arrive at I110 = 261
